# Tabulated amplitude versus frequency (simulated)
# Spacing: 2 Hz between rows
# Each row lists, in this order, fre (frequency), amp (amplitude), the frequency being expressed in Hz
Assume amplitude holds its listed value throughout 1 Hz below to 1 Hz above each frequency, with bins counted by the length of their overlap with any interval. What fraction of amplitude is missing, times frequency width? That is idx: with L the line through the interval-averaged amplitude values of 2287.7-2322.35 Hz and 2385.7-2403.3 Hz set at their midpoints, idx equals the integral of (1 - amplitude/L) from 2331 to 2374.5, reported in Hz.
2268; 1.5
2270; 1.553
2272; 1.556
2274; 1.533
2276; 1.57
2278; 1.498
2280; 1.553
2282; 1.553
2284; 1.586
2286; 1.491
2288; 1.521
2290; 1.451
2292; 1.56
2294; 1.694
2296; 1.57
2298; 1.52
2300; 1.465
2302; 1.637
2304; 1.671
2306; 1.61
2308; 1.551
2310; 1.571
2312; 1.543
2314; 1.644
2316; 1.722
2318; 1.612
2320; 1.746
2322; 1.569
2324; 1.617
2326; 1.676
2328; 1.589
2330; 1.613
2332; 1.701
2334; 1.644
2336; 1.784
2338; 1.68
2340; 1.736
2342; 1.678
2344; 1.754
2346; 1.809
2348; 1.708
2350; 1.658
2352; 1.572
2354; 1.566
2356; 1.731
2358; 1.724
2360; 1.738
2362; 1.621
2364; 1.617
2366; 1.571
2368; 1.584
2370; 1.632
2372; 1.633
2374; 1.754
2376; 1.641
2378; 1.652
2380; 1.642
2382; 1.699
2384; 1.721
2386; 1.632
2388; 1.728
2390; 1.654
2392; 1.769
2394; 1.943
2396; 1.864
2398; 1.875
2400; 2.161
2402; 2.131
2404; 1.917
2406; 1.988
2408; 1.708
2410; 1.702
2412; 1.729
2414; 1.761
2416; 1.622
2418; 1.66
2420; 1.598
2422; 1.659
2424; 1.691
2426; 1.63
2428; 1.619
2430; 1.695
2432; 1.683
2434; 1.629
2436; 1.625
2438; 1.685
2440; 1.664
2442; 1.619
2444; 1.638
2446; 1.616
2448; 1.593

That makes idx 1.6 Hz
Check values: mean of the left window 1.59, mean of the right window 1.87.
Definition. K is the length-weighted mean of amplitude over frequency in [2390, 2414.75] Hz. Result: 1.87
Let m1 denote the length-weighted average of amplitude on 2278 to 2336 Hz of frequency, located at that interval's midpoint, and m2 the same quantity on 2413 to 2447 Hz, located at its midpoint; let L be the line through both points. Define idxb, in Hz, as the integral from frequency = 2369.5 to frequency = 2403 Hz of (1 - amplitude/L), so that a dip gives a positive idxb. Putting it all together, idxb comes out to -2.9 Hz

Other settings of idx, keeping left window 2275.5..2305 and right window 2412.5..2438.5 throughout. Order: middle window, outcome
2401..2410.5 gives -1.5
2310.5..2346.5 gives -1.9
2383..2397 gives -1.1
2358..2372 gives -0.2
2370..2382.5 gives -0.3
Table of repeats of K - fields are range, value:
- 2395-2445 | 1.74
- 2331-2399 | 1.7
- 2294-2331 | 1.61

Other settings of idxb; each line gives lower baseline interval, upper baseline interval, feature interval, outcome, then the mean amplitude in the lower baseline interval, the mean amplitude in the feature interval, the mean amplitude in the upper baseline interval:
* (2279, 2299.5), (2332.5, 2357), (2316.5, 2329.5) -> -0.01 Hz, 1.55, 1.64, 1.69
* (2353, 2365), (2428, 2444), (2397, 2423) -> -2.36 Hz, 1.67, 1.81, 1.65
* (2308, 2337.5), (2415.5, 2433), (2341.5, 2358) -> -0.42 Hz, 1.64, 1.69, 1.65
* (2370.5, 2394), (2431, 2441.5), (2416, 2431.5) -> 0.14 Hz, 1.69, 1.65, 1.66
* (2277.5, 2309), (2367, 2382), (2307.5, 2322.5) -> -0.38 Hz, 1.56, 1.62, 1.65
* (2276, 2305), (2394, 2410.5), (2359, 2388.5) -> 2.82 Hz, 1.56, 1.66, 1.93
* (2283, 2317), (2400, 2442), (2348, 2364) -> -0.12 Hz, 1.58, 1.66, 1.73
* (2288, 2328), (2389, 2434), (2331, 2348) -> -0.72 Hz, 1.6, 1.72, 1.77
